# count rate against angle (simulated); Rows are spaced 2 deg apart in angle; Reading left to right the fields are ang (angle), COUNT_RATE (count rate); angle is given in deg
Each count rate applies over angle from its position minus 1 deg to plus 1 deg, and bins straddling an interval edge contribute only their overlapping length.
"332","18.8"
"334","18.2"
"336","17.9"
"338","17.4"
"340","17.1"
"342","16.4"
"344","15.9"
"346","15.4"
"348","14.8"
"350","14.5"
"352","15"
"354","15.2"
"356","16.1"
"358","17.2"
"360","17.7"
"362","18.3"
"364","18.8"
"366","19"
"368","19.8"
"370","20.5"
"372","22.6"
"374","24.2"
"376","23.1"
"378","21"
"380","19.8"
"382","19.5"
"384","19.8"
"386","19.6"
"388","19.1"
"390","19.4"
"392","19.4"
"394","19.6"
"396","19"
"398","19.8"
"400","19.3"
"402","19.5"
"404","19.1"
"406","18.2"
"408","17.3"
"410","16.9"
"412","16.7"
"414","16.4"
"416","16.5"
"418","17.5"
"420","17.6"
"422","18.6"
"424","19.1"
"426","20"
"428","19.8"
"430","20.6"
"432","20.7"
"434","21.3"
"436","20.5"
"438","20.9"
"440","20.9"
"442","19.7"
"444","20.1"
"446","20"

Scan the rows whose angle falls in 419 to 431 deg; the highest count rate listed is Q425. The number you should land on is 20.6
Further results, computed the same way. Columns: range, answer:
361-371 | 20.5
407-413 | 17.3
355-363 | 18.3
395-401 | 19.8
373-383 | 24.2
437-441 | 20.9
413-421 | 17.6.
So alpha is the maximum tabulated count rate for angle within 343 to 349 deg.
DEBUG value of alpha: 15.9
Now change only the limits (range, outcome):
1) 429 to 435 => 21.3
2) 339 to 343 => 17.1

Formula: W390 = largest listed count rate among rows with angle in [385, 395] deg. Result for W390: 19.6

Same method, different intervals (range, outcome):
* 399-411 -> 19.5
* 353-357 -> 16.1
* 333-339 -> 18.2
